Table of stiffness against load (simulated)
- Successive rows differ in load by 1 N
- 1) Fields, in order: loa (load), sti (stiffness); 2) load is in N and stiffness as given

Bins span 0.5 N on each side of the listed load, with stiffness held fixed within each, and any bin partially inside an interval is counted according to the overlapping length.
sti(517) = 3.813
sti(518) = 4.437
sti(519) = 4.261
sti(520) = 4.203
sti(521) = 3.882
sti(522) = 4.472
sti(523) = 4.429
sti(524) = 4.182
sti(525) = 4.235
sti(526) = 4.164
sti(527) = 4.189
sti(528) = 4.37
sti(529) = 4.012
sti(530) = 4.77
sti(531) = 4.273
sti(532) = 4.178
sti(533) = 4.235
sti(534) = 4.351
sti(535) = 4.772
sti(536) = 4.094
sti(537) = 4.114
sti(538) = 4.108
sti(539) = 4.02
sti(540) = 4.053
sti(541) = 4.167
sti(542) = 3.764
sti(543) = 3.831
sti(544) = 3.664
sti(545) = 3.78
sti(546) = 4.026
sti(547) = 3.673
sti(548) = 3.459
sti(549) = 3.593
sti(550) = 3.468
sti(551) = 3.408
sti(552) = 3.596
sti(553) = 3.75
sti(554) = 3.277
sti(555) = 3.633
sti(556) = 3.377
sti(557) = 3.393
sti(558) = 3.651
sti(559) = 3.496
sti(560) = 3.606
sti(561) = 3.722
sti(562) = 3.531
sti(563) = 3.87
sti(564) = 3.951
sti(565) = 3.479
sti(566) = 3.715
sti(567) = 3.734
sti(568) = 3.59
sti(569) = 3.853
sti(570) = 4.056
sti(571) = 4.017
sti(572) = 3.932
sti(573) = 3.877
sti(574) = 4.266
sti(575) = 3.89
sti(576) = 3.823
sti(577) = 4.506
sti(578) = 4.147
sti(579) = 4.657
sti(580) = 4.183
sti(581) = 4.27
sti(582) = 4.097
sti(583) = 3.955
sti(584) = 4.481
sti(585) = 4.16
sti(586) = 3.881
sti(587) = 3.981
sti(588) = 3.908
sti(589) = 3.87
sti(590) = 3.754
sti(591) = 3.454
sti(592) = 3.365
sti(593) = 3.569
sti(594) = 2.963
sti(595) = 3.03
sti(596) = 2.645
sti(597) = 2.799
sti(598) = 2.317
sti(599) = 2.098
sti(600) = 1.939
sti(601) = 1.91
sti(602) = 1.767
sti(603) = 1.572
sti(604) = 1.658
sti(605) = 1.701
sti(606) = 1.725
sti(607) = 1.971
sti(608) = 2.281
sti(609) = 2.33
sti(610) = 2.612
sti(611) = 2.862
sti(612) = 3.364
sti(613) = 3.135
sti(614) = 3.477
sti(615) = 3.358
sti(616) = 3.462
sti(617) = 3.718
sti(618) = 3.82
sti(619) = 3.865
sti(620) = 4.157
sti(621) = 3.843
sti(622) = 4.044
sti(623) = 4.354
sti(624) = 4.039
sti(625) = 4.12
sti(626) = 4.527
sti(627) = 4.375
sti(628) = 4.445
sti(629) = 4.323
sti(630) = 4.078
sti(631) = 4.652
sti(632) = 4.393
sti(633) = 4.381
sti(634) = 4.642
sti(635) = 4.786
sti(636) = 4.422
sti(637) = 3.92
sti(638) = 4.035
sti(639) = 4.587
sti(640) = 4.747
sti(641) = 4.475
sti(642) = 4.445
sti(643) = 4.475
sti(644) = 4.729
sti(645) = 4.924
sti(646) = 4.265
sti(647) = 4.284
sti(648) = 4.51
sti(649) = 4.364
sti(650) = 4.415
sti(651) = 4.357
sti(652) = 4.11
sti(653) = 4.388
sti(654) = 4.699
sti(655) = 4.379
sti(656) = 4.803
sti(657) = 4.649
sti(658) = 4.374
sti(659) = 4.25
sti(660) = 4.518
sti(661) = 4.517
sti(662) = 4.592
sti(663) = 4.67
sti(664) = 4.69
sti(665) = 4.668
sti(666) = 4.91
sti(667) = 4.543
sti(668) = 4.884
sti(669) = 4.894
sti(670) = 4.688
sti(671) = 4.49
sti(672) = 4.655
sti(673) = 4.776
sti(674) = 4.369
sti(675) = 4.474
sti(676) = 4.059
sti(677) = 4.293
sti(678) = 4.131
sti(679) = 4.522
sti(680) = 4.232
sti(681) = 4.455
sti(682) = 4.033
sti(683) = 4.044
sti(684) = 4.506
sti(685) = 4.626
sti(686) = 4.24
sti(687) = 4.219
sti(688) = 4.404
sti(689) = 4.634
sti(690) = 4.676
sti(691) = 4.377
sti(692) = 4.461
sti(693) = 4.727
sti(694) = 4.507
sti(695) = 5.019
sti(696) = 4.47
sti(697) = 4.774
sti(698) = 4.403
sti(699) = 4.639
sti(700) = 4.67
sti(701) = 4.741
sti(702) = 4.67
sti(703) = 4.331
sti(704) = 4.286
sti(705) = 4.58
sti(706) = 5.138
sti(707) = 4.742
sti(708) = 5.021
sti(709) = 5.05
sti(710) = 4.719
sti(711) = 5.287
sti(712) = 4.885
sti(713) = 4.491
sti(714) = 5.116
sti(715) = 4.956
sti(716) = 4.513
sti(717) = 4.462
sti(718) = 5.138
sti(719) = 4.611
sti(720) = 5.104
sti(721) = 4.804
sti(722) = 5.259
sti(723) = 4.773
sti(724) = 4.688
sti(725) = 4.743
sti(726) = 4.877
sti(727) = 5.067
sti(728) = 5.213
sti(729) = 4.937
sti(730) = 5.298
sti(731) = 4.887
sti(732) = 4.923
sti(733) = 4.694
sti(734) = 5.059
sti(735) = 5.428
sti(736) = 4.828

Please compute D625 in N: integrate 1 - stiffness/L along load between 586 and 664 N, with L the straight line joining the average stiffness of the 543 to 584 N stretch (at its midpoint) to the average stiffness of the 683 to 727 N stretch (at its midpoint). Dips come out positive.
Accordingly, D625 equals 8.6 N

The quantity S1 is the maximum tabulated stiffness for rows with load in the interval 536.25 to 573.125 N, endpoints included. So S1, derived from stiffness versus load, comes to 4.167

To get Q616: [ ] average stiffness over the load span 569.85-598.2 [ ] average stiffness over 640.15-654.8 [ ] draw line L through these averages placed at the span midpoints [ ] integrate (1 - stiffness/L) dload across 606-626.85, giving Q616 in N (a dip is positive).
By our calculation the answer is 3.6 N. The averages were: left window 3.8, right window 4.47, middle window 3.44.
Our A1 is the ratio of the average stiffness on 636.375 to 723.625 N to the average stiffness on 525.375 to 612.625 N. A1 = 1.29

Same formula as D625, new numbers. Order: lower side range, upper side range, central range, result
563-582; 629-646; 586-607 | 7.3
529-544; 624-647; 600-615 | 7.0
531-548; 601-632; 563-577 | -0.5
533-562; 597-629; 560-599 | -3.5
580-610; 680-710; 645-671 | -3.7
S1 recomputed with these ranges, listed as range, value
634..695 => 5.019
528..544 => 4.772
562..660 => 4.924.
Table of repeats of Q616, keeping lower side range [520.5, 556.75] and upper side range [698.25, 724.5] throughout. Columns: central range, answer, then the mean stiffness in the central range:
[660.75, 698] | 1.0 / 4.52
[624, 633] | 0.1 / 4.35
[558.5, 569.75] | 1.1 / 3.69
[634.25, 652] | 0.1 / 4.45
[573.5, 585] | -0.1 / 4.2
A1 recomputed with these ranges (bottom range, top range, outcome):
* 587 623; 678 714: 1.55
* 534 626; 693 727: 1.35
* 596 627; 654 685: 1.51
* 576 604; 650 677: 1.35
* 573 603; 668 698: 1.29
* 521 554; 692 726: 1.18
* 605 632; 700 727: 1.35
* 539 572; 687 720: 1.27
